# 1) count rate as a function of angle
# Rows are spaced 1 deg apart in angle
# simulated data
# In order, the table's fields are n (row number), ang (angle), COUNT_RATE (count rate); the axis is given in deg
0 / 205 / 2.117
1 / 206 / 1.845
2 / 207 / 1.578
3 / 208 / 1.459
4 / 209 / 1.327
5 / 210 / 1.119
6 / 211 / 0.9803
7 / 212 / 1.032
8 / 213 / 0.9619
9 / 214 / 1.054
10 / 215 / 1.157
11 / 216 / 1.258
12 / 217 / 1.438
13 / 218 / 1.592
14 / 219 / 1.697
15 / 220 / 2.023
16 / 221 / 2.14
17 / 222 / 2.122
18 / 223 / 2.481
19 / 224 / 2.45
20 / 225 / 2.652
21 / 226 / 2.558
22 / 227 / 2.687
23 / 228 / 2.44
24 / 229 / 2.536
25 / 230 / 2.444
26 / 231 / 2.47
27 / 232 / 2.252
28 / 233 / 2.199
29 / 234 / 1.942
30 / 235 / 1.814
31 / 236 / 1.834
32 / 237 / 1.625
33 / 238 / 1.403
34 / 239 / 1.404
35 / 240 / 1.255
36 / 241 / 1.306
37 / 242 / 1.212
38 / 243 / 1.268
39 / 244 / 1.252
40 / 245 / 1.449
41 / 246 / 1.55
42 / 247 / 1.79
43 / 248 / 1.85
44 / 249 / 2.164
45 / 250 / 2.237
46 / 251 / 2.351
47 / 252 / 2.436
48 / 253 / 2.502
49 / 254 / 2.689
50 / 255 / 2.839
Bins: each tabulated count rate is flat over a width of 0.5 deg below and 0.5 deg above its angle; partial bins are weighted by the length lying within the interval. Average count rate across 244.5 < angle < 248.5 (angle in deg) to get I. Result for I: 1.66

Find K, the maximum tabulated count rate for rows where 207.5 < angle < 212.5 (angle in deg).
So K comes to 1.459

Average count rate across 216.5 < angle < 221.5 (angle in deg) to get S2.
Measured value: 1.78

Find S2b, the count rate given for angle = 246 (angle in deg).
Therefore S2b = 1.55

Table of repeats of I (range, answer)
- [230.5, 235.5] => 2.14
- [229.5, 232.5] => 2.39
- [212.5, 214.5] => 1.01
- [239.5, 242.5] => 1.26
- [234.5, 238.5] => 1.67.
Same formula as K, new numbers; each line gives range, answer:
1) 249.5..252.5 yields 2.436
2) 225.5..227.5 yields 2.687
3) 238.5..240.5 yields 1.404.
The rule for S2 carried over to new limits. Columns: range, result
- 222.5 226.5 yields 2.54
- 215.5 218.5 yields 1.43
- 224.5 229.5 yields 2.57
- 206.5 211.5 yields 1.29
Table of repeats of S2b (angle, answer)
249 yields 2.164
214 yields 1.054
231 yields 2.47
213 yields 0.9619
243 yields 1.268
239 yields 1.404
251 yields 2.351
